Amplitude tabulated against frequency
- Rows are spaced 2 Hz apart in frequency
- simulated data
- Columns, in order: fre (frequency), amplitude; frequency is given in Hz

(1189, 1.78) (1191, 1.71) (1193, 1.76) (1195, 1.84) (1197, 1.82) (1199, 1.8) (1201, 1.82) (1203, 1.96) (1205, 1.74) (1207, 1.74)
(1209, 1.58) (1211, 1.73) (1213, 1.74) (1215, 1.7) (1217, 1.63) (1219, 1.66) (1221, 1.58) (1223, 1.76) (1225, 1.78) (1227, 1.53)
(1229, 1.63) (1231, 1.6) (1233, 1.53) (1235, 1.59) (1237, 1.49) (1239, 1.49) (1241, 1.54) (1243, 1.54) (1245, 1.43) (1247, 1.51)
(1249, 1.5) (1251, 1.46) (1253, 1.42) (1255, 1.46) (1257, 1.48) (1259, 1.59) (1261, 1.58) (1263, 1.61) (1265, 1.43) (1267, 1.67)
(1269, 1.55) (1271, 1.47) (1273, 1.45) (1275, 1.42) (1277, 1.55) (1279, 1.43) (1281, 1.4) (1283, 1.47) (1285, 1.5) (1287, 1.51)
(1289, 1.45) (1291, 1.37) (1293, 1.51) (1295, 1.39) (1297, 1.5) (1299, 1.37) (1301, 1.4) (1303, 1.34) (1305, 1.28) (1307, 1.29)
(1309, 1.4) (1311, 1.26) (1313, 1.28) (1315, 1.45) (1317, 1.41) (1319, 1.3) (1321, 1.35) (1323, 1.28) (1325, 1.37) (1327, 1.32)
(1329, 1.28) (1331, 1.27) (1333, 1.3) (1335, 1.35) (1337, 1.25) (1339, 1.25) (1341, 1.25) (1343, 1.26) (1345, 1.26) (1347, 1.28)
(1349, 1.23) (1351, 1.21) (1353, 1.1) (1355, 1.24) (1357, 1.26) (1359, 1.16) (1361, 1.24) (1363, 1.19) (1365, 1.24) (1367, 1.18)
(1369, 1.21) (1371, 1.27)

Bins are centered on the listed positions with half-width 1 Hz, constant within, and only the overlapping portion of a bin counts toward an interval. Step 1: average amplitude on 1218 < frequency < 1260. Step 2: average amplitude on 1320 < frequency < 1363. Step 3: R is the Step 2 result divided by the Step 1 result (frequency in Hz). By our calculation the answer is 0.81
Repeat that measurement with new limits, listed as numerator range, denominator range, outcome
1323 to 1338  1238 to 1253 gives 0.87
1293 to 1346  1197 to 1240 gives 0.79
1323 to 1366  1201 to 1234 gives 0.74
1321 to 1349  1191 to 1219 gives 0.73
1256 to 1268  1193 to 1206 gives 0.85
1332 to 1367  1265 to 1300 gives 0.84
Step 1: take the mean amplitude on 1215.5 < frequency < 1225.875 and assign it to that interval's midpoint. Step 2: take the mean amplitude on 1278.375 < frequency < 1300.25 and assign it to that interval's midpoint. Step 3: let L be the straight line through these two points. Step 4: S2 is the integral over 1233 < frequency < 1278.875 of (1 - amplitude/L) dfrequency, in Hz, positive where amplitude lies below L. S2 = 1.5 Hz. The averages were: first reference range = 1.68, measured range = 1.51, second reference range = 1.45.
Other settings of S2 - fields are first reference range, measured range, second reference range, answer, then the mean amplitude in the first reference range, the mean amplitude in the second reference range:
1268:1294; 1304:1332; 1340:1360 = 0.3 Hz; 1.47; 1.23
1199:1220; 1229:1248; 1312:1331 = 1.2 Hz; 1.73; 1.33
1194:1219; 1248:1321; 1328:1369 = 1.4 Hz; 1.75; 1.24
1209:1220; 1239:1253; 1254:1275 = 0.8 Hz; 1.68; 1.52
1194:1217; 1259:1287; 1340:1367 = 0.2 Hz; 1.76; 1.22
